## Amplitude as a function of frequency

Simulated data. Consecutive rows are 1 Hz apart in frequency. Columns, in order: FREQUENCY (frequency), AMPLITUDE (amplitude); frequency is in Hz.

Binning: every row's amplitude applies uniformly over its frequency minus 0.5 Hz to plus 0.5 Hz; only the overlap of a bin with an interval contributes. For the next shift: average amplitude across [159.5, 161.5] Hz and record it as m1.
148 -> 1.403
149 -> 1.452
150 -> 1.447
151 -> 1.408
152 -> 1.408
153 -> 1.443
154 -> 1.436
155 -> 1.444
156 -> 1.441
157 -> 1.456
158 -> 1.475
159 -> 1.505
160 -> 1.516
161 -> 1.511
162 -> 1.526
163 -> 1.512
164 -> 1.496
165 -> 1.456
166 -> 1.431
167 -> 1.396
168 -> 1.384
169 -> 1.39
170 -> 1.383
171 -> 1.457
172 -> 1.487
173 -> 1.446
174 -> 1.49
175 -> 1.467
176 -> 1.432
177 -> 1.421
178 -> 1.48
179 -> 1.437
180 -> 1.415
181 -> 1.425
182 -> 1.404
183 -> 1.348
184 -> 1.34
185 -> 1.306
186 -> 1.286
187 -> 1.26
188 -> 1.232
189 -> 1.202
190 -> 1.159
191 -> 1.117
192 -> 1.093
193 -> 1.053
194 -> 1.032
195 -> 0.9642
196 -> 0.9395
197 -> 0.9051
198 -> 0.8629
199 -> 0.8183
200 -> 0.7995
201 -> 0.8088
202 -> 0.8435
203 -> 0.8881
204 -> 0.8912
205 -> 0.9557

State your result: 1.51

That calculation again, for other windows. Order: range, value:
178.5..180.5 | 1.43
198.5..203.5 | 0.832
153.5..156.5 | 1.44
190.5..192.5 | 1.1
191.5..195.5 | 1.04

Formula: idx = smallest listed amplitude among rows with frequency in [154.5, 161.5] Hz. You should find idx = 1.441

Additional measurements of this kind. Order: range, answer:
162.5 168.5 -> 1.384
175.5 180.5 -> 1.415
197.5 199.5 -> 0.8183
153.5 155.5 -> 1.436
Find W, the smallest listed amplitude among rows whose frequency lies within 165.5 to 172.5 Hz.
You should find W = 1.383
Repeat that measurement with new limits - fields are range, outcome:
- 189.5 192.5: 1.093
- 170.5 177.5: 1.421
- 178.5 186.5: 1.286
